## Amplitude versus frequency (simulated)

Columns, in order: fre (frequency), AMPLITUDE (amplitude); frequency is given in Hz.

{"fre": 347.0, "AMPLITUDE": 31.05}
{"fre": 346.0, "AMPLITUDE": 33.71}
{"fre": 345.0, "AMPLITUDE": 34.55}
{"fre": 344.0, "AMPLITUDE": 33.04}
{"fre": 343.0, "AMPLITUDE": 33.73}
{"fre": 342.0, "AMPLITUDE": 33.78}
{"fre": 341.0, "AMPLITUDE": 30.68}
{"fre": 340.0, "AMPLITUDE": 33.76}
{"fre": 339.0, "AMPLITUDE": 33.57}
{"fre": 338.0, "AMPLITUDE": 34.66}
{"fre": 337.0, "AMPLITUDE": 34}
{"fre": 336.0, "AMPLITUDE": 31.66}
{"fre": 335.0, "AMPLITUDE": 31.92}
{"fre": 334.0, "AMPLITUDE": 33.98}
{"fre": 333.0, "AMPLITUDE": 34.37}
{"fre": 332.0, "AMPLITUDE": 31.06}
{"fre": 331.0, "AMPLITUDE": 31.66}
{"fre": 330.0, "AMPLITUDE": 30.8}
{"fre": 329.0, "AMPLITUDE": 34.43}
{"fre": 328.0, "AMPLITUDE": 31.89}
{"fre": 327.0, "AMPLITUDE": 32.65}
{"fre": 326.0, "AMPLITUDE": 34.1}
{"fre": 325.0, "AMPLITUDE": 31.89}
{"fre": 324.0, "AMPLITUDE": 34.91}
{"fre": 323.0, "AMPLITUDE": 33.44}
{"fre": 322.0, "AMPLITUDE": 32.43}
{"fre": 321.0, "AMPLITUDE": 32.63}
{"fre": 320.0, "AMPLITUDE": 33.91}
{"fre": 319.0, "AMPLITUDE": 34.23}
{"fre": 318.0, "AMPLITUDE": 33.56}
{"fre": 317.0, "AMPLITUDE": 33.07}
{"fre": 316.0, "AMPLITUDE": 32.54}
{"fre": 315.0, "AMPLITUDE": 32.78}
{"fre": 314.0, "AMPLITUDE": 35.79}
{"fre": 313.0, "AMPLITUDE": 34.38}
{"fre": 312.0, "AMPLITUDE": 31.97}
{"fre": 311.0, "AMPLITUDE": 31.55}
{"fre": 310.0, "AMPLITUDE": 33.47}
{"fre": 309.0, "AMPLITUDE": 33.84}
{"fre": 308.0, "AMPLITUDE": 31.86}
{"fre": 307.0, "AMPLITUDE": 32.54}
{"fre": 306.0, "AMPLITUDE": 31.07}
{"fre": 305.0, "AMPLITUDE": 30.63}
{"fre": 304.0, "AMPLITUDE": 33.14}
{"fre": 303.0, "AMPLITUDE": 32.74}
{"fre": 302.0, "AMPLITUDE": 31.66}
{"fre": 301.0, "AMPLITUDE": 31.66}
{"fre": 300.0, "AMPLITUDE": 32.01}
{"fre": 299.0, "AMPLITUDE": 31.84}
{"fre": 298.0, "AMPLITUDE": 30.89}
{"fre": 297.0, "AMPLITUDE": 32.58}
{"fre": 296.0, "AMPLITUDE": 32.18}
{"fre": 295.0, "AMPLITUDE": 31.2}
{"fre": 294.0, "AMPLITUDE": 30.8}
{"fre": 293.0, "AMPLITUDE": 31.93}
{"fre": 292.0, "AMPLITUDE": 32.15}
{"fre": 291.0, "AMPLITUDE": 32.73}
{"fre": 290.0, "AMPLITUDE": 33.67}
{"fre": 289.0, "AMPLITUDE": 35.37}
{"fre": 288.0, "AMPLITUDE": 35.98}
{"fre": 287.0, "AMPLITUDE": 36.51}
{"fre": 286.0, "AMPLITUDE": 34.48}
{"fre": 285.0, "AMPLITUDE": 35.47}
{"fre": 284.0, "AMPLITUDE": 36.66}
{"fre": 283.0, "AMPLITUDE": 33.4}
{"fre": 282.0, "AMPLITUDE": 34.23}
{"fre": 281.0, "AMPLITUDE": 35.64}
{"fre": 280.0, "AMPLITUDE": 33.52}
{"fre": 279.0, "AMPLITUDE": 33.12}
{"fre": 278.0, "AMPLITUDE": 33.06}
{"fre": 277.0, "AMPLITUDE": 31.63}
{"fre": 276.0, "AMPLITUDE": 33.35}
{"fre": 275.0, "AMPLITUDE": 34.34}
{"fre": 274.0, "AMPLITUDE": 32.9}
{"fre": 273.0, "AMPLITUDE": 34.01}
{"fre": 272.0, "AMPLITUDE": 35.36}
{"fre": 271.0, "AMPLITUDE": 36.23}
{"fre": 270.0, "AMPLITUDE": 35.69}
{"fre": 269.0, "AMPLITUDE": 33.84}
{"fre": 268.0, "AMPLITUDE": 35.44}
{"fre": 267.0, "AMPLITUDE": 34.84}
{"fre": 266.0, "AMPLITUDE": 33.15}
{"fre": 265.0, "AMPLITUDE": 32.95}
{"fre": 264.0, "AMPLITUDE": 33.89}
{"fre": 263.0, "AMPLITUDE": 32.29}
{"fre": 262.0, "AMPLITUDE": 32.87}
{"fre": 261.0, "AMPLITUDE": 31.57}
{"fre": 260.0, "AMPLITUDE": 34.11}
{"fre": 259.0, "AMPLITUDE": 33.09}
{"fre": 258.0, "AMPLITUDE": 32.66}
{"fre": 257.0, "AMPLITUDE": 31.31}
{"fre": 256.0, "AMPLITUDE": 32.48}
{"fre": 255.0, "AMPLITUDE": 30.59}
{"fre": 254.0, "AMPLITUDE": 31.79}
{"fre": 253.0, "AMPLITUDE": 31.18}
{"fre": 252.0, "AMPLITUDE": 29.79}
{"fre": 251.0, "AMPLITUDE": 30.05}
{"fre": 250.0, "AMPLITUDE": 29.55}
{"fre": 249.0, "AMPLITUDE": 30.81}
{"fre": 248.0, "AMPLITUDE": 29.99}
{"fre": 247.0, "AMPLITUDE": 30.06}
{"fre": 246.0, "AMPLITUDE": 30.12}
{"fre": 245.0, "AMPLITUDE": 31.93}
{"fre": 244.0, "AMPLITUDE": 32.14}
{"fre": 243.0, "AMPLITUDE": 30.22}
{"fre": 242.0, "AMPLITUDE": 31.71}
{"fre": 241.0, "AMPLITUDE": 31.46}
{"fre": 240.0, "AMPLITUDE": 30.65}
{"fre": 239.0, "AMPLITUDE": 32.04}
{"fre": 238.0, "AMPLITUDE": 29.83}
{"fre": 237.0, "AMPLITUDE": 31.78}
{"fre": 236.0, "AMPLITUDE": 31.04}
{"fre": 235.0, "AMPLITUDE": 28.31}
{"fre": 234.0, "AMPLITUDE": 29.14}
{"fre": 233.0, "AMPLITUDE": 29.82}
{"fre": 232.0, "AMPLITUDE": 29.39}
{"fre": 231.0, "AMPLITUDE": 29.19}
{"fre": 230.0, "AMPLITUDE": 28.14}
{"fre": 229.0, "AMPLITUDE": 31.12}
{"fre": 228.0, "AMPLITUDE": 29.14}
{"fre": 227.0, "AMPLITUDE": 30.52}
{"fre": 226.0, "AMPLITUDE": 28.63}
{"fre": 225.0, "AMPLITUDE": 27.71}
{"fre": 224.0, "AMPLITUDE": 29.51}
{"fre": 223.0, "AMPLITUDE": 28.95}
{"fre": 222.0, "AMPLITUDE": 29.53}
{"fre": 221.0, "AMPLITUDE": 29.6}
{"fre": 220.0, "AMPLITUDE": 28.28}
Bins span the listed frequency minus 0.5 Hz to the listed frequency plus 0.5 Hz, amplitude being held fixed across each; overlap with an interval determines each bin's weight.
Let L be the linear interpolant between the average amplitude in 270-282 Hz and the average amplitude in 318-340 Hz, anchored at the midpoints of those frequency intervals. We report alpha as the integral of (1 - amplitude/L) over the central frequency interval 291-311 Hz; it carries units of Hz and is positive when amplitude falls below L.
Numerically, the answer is 0.9 Hz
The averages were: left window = 34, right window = 33.1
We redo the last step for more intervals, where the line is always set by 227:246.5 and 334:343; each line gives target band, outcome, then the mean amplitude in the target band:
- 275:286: -0.9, 34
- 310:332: -0.3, 33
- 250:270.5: -1.0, 32.6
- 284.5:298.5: -0.6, 33.3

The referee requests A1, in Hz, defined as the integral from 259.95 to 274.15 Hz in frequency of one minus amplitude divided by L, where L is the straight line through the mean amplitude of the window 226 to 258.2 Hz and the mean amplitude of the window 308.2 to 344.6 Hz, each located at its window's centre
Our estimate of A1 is -1.2 Hz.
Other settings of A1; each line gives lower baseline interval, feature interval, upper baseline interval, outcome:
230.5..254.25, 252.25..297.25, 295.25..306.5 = -3.2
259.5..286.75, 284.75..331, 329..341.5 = 0.5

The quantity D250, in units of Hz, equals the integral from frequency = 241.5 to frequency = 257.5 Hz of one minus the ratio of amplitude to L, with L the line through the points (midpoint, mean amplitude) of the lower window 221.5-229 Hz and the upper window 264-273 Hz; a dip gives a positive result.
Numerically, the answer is 0.7 Hz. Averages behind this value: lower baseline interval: 29.3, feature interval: 30.9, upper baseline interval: 34.6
